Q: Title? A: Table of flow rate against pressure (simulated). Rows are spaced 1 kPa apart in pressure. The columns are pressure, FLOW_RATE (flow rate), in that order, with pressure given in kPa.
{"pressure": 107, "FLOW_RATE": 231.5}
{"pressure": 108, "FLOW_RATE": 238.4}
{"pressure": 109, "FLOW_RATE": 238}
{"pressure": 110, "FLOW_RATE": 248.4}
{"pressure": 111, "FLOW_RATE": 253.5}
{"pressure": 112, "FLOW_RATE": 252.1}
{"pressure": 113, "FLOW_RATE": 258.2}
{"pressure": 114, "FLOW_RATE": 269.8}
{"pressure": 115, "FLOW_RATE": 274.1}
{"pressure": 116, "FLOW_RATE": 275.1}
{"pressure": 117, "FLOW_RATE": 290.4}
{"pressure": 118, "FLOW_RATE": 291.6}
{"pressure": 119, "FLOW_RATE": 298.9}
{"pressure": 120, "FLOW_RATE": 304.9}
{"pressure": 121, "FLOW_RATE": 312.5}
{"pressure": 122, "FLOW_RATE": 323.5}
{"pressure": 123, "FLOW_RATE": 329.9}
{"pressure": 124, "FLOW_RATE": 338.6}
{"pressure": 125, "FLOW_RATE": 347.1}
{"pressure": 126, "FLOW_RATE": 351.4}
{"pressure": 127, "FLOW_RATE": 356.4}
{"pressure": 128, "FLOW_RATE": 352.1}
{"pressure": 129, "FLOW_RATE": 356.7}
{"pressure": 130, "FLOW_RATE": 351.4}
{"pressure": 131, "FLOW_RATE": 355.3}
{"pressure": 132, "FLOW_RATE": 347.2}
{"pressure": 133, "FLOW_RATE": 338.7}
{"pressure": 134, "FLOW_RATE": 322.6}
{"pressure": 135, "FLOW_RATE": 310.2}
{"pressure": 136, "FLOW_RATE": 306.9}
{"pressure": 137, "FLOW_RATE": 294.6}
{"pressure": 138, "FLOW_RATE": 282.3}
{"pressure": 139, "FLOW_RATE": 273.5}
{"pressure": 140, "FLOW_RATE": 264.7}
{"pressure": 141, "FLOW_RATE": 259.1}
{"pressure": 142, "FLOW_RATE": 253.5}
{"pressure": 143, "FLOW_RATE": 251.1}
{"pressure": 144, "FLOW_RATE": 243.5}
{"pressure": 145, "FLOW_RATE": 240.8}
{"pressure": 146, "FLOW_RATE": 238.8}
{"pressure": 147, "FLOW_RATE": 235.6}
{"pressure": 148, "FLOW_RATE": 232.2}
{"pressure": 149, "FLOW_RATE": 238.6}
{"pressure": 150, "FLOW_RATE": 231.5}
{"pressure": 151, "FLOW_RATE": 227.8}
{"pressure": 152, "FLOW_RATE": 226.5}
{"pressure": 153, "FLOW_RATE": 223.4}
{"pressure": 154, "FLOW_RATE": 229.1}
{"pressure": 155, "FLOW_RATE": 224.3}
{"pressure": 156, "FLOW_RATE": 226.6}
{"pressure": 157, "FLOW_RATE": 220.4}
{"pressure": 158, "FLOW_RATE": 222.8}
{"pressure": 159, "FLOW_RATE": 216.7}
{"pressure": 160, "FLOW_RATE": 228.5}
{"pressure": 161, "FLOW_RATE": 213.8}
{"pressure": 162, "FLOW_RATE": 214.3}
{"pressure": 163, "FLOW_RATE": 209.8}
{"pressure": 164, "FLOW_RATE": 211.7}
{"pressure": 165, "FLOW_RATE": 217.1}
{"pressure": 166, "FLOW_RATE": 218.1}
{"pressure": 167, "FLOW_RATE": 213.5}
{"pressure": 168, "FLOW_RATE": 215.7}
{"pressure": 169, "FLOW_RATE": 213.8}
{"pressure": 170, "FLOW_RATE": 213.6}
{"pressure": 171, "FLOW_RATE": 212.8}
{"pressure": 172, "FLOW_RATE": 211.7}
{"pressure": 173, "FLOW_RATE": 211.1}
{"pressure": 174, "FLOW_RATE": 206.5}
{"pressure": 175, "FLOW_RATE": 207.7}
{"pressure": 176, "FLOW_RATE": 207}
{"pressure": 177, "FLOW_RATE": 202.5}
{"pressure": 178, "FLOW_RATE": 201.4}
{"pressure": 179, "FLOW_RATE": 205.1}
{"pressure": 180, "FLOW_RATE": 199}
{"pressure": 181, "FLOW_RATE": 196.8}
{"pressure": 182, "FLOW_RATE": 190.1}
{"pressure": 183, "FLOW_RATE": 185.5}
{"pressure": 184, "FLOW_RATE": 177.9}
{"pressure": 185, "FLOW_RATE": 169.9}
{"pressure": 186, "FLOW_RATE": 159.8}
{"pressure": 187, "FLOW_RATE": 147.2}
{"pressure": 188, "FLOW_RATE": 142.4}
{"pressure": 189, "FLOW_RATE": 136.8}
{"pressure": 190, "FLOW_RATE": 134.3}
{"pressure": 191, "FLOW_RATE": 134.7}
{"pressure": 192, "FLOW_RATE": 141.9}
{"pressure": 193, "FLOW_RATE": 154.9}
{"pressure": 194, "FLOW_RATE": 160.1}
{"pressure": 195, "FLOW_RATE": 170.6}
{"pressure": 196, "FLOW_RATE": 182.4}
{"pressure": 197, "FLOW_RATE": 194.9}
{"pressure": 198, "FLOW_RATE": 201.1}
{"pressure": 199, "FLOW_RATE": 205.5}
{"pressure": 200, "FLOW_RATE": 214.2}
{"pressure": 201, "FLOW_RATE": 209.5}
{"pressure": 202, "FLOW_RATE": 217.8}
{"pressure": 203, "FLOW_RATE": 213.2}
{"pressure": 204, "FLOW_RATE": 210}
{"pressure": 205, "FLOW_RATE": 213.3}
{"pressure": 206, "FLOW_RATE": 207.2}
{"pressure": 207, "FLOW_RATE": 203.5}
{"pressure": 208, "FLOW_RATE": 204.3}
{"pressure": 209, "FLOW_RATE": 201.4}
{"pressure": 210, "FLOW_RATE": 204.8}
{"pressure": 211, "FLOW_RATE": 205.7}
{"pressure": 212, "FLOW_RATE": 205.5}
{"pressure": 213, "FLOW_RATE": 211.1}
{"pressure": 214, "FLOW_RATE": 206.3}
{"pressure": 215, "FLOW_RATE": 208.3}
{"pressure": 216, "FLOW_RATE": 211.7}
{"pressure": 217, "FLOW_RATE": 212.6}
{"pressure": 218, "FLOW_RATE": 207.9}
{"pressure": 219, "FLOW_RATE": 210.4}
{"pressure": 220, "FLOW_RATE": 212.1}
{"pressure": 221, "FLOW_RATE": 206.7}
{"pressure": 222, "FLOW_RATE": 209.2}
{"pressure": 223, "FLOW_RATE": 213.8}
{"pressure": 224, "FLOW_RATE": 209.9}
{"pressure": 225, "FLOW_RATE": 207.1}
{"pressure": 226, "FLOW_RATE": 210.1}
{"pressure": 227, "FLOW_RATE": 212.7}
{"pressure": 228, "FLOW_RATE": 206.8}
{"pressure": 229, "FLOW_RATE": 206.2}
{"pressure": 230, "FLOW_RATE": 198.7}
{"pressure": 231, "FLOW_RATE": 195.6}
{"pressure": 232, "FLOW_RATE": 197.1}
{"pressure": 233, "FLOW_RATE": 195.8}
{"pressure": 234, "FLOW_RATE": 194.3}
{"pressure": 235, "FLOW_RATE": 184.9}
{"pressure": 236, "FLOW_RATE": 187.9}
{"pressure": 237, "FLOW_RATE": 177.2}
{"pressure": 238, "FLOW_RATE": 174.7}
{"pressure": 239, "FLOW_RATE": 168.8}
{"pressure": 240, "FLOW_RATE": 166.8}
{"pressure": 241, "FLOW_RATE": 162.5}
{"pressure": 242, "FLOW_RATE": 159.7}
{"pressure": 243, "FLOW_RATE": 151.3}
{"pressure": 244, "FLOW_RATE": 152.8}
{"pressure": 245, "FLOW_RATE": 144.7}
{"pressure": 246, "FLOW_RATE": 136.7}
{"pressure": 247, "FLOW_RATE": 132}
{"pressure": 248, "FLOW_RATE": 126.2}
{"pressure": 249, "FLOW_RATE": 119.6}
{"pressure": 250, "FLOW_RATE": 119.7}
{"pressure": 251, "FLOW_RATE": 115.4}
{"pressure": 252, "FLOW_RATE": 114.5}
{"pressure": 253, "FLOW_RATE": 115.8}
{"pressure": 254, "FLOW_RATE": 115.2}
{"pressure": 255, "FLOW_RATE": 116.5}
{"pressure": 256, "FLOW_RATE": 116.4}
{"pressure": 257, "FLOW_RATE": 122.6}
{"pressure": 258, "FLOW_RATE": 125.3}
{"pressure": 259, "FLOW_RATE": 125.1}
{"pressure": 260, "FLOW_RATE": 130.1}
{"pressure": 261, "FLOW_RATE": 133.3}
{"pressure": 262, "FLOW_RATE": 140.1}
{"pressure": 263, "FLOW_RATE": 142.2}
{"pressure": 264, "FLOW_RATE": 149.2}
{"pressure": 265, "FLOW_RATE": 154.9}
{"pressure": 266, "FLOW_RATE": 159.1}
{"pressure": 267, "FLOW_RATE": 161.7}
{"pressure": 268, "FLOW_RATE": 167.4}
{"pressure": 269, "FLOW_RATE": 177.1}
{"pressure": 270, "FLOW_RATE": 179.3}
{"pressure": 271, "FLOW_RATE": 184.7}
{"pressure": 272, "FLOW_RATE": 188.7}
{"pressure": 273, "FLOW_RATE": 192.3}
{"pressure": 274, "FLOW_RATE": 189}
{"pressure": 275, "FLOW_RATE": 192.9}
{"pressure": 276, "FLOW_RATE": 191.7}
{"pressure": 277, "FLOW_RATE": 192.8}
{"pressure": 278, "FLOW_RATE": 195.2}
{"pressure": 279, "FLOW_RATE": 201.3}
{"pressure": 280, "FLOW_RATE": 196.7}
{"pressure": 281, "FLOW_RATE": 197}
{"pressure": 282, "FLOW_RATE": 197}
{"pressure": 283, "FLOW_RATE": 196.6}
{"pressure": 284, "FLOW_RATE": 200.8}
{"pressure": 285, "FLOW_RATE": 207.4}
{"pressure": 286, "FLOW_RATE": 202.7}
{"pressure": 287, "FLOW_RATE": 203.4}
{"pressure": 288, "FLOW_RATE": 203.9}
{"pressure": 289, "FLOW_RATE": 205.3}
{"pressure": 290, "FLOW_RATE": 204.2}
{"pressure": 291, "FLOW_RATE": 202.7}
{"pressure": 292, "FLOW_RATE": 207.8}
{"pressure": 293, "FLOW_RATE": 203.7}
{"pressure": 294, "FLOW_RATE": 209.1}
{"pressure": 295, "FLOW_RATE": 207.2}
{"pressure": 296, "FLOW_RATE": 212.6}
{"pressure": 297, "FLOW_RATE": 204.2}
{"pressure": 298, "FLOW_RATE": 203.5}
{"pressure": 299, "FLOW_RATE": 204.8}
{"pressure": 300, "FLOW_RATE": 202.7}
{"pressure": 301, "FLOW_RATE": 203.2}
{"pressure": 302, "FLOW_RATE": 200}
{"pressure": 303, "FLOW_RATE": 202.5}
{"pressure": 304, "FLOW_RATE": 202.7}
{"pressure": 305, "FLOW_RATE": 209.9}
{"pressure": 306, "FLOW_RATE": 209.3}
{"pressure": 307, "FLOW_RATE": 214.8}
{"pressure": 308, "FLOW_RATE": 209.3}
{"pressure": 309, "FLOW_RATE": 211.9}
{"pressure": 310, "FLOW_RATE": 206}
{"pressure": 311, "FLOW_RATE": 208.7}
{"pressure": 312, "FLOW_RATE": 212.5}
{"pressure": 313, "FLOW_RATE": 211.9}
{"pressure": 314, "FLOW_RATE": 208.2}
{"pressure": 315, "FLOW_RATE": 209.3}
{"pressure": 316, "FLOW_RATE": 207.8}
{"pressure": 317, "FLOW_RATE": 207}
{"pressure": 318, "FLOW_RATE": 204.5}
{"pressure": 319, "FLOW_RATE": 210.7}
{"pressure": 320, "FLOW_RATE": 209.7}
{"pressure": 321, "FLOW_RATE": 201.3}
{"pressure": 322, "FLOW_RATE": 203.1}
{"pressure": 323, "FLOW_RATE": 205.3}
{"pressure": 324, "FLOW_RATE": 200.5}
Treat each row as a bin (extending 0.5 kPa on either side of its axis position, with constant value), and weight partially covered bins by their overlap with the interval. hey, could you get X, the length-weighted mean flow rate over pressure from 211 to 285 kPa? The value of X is 174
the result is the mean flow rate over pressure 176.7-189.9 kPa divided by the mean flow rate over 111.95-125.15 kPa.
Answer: 0.6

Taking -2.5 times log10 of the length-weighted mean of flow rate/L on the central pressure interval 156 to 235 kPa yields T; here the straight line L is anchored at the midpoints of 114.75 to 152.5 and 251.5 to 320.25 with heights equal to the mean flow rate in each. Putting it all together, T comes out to 0.24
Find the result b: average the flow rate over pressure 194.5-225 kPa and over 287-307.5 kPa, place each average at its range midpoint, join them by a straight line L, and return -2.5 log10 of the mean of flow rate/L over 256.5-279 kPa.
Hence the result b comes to 0.25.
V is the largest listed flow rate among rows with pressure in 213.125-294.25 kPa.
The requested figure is 213.8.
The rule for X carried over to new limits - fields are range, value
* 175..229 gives 194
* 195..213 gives 205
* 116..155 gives 289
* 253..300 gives 178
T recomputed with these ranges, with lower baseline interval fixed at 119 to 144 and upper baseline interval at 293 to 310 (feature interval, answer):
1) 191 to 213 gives 0.35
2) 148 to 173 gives 0.32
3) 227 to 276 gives 0.44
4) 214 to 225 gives 0.23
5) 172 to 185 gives 0.39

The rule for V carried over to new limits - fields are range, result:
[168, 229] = 217.8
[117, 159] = 356.7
